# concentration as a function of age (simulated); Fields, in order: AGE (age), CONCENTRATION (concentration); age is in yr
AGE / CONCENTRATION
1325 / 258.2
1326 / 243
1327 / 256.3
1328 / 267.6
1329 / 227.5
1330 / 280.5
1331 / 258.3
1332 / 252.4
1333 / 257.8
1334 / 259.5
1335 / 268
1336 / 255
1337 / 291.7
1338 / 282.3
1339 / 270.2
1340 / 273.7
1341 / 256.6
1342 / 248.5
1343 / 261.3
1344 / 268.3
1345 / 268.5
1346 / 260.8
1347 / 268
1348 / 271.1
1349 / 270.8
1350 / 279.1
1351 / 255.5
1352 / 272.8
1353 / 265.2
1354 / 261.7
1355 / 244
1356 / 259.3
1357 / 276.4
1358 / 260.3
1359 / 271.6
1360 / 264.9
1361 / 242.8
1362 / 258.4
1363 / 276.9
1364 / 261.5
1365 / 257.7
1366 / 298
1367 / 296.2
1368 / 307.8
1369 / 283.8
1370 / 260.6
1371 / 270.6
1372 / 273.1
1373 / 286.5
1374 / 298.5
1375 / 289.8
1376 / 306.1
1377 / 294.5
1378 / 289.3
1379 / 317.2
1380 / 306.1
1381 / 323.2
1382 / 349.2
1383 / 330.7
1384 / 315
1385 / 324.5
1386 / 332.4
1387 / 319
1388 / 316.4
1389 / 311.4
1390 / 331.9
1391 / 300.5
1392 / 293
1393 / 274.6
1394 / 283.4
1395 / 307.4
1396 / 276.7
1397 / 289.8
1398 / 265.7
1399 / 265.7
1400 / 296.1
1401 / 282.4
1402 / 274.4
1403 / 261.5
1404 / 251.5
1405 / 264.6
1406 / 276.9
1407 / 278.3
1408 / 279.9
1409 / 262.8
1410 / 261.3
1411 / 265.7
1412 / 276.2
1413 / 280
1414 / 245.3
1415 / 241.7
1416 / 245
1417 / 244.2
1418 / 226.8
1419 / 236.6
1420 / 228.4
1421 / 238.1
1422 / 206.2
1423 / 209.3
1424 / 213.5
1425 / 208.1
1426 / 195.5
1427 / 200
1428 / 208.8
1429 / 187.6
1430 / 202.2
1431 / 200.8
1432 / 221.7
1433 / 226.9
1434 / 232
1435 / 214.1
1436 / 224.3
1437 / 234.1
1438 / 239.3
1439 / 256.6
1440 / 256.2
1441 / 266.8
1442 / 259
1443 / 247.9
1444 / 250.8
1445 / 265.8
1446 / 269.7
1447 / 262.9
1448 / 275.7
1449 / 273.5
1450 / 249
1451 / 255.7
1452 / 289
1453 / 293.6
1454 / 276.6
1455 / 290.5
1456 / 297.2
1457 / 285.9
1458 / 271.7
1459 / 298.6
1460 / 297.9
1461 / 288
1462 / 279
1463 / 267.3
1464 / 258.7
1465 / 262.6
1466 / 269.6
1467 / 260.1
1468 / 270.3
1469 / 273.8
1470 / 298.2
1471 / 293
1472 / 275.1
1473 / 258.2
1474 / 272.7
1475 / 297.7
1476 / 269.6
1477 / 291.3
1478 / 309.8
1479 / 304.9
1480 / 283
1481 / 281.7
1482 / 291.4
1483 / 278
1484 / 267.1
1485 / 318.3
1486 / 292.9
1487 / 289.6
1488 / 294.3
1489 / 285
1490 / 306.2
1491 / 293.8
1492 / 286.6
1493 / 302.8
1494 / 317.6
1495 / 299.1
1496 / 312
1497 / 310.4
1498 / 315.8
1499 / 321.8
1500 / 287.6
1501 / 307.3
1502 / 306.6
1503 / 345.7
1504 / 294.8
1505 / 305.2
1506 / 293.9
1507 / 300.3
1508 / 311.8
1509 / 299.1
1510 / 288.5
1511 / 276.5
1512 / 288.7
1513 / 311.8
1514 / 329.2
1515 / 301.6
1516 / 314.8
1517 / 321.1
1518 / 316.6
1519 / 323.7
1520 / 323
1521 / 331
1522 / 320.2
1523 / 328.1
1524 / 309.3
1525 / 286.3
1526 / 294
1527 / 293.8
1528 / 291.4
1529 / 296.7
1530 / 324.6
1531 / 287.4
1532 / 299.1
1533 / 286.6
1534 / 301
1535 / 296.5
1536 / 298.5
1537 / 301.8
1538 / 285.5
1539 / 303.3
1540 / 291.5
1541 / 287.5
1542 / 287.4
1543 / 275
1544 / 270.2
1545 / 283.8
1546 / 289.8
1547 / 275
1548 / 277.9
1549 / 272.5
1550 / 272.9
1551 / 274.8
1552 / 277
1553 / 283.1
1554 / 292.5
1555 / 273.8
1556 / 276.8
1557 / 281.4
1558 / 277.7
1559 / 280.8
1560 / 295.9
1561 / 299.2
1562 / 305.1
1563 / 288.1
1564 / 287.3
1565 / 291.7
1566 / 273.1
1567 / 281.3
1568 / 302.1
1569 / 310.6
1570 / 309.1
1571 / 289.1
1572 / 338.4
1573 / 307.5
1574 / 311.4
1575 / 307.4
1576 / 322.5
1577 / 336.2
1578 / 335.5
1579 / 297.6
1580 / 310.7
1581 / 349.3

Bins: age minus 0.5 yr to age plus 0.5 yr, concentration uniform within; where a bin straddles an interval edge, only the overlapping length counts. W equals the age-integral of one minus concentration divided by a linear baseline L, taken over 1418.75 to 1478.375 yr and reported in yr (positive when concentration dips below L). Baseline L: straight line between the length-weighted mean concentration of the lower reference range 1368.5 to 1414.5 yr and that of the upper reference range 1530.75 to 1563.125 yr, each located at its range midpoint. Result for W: 6.9 yr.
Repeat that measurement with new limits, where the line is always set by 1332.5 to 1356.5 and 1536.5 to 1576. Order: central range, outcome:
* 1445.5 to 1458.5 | 0.1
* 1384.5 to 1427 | 0.8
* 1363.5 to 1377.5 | -0.8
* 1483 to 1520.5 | -2.7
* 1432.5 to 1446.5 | 1.5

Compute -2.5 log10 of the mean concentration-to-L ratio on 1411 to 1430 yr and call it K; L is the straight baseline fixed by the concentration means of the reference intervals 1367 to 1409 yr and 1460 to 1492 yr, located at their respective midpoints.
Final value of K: 0.26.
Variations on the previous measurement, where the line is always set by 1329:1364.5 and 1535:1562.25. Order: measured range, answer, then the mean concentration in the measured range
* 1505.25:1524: -0.10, 310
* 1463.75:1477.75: 0.00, 276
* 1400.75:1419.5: 0.04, 261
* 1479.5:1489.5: -0.04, 288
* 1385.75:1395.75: -0.14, 306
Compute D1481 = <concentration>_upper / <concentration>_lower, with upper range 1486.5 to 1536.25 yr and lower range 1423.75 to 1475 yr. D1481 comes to 1.2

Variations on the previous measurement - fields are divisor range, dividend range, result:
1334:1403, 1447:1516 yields 1.03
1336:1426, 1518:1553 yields 1.08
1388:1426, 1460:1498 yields 1.09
